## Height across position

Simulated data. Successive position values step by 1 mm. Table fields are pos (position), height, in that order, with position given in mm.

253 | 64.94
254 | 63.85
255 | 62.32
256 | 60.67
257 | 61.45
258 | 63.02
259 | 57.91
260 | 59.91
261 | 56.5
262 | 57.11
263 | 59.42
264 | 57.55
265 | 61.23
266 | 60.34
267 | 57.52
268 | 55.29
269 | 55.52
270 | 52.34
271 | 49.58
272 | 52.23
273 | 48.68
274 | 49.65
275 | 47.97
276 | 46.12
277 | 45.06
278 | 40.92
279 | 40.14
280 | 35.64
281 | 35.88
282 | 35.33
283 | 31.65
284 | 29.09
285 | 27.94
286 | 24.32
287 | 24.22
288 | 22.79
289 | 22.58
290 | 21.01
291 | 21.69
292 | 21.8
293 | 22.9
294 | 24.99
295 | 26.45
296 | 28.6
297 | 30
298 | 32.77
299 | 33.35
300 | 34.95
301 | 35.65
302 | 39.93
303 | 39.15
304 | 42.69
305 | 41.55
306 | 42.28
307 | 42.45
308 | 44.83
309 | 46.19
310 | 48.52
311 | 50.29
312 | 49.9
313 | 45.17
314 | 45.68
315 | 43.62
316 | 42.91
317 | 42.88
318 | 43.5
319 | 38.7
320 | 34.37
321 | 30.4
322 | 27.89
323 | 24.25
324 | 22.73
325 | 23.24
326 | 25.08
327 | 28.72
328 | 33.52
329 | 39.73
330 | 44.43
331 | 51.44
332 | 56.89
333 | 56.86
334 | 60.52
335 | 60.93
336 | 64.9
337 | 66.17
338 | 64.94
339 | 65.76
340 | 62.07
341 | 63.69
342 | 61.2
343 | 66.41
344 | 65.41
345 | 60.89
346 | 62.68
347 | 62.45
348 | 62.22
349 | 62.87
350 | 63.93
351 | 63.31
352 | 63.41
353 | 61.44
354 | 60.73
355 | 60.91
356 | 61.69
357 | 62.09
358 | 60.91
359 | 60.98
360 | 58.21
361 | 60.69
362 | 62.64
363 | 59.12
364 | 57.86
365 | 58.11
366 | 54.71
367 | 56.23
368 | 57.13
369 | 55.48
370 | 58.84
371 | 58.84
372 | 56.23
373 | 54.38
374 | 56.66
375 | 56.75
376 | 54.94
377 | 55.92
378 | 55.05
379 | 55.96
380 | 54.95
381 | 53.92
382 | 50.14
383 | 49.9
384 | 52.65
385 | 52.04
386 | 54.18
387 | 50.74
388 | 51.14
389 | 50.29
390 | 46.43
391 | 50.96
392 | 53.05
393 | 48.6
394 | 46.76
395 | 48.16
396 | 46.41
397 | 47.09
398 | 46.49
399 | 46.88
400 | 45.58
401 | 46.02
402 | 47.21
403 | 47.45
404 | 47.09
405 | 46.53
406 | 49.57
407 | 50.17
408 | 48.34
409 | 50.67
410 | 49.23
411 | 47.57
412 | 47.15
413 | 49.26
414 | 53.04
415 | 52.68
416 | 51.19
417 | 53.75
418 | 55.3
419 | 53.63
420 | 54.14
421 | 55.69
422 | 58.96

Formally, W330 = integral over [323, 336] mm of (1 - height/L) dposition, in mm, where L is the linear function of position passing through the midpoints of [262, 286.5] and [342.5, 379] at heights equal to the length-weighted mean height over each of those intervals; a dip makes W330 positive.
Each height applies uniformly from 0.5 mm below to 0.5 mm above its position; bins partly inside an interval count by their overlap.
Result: 3.02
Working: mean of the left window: 46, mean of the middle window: 42.2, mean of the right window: 59.7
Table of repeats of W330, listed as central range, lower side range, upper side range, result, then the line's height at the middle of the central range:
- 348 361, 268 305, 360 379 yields -2.1 mm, 53.3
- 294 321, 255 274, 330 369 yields 8.8 mm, 58.9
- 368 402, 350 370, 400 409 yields 0.8 mm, 53.1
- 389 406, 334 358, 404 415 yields 1.4 mm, 51.8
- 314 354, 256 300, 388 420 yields -4.9 mm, 45.1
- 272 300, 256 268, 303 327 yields 9.8 mm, 50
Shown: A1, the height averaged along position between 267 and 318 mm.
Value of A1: 38.5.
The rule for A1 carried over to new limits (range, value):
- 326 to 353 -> 57.7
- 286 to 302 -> 27.2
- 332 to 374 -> 60.8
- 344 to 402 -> 55.6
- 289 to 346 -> 42.6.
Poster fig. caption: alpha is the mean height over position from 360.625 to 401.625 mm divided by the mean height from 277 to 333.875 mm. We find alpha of 1.5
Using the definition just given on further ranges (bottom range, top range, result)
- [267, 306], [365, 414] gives 1.41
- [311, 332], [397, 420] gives 1.31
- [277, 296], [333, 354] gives 2.19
